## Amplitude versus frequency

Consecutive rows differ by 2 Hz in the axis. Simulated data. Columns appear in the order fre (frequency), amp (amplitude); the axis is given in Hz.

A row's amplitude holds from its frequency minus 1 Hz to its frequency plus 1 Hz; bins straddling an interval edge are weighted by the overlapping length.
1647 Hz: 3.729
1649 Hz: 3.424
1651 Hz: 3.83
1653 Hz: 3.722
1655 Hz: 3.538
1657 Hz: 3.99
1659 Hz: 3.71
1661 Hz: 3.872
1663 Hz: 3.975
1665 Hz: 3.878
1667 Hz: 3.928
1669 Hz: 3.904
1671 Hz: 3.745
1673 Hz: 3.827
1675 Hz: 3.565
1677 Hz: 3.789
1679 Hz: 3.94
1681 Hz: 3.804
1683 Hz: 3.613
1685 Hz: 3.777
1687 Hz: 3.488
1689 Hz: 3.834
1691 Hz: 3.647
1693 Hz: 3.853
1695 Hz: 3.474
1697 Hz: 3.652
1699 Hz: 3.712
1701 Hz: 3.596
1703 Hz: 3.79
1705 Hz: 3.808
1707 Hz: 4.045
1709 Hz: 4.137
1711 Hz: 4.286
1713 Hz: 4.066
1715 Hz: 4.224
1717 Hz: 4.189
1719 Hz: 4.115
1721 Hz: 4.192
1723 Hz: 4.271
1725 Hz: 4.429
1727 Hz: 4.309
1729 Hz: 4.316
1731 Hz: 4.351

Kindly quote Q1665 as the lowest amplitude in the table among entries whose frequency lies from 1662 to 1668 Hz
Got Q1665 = 3.878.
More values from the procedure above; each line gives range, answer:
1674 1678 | 3.565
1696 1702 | 3.596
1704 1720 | 3.808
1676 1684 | 3.613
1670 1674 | 3.745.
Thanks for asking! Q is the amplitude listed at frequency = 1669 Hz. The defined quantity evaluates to 3.904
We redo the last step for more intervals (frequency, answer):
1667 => 3.928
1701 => 3.596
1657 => 3.99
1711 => 4.286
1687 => 3.488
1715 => 4.224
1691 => 3.647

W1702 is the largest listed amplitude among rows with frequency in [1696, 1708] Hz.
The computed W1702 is 4.045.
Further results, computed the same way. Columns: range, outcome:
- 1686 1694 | 3.853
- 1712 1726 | 4.429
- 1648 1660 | 3.99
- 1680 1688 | 3.804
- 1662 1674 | 3.975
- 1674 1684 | 3.94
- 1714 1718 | 4.224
